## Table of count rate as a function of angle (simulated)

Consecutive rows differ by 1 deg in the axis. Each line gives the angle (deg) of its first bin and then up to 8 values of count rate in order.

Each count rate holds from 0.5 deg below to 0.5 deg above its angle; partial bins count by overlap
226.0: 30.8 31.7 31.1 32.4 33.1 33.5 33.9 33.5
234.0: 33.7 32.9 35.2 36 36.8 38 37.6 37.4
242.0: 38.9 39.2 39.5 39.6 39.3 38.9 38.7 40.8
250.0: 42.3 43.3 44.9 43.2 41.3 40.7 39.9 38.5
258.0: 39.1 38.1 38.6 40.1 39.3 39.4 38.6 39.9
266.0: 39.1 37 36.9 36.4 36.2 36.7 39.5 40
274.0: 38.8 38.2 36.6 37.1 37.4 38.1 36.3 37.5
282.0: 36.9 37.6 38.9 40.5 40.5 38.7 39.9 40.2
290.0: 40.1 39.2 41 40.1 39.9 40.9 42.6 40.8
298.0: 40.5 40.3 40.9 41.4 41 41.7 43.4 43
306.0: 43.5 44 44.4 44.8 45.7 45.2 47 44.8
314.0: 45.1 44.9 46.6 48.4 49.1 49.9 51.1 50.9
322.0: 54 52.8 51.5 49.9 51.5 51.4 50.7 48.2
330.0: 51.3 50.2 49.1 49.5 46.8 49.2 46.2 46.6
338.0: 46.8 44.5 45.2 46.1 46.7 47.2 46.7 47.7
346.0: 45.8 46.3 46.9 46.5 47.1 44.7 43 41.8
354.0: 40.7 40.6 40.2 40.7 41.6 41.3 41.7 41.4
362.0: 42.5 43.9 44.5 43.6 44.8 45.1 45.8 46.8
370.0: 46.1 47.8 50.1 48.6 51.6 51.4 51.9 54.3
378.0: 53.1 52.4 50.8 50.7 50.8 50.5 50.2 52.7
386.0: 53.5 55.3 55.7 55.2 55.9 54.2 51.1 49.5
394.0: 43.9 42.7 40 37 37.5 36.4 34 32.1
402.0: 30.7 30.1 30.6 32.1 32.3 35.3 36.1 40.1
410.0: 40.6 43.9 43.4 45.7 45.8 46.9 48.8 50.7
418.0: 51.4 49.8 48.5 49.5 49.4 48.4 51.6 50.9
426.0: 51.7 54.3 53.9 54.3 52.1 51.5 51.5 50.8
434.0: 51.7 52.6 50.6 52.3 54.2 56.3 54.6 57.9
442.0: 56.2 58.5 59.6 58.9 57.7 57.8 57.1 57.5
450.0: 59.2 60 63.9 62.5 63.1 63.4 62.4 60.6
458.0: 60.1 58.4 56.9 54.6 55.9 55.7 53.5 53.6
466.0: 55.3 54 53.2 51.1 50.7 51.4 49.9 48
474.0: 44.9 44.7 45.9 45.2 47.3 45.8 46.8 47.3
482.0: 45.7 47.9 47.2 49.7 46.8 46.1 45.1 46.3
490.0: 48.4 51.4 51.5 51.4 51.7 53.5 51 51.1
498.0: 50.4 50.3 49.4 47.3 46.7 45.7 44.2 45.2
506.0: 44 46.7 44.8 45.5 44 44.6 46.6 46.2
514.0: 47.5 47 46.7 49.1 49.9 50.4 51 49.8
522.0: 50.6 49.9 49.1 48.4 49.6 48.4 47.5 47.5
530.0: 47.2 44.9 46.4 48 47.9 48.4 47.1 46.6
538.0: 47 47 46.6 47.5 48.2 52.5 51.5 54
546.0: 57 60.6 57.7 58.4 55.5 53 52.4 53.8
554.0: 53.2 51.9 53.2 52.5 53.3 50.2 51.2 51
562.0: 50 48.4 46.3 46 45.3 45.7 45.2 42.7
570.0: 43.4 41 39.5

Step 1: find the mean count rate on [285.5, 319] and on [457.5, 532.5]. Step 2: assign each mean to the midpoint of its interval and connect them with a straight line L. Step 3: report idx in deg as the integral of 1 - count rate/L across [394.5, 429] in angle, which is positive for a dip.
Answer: 2.6 deg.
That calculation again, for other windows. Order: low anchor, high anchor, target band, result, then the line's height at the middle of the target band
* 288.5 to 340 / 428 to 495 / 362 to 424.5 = 4.8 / 49.7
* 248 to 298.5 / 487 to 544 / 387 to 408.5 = 1.4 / 43.8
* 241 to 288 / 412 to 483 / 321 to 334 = -2.0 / 43.9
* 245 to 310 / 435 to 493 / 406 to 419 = 1.5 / 49.6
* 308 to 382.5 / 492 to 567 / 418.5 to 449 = -3.4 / 48.2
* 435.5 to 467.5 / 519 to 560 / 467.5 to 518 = 6.1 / 54.3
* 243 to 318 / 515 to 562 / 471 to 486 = 0.4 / 48.2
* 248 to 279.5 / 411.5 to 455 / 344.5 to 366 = 1.6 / 47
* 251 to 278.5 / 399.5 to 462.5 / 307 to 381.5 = -4.2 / 44.6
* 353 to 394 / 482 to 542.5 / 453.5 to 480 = -2.9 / 48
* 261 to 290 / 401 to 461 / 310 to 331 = -3.6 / 42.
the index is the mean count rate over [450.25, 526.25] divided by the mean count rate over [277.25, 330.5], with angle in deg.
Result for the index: 1.15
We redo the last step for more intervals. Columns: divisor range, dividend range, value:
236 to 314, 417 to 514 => 1.29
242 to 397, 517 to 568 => 1.13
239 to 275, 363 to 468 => 1.28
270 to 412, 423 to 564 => 1.16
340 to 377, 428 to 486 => 1.19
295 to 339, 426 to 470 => 1.21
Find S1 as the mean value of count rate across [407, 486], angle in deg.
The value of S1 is 52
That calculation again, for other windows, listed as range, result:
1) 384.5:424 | 44.1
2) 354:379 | 45.8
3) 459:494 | 49.8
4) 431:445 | 54.4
